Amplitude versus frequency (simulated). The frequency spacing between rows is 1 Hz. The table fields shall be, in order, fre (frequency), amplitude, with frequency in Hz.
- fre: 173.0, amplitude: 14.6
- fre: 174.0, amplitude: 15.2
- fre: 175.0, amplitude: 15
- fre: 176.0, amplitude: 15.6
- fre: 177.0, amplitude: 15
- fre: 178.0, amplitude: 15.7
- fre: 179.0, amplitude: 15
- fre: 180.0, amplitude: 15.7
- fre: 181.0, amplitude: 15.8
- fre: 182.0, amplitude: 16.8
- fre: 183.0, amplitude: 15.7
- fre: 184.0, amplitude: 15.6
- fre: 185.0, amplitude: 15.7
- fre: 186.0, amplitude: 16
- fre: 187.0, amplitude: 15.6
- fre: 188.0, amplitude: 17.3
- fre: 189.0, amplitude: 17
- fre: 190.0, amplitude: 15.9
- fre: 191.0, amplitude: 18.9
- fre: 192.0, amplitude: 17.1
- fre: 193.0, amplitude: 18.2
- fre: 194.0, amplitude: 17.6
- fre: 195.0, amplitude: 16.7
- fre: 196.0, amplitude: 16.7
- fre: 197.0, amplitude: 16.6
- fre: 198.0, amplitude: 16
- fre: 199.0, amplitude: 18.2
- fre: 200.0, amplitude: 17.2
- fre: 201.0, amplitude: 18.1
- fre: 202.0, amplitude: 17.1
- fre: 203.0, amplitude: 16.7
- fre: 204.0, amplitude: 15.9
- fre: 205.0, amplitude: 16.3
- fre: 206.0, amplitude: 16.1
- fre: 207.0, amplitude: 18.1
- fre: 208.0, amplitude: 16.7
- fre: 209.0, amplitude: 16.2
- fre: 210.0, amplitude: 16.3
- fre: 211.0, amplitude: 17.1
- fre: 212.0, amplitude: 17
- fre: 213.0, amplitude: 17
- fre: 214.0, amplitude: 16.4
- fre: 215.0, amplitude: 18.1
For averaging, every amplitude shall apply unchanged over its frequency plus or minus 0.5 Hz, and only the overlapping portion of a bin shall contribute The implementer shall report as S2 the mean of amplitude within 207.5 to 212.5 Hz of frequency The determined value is 16.7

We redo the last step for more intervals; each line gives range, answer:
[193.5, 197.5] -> 16.9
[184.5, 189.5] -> 16.3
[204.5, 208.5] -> 16.8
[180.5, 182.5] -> 16.3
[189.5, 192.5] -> 17.3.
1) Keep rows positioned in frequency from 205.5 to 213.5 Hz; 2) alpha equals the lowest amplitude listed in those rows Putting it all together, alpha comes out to 16.1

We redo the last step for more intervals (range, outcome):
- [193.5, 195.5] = 16.7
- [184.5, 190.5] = 15.6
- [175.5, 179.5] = 15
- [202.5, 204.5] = 15.9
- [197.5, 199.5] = 16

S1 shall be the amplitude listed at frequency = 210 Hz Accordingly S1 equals 16.3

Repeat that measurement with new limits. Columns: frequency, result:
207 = 18.1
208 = 16.7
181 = 15.8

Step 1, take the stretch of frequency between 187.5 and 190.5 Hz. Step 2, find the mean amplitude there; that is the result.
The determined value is 16.7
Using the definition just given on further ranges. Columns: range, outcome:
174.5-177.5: 15.2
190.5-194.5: 17.9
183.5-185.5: 15.6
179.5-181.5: 15.8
